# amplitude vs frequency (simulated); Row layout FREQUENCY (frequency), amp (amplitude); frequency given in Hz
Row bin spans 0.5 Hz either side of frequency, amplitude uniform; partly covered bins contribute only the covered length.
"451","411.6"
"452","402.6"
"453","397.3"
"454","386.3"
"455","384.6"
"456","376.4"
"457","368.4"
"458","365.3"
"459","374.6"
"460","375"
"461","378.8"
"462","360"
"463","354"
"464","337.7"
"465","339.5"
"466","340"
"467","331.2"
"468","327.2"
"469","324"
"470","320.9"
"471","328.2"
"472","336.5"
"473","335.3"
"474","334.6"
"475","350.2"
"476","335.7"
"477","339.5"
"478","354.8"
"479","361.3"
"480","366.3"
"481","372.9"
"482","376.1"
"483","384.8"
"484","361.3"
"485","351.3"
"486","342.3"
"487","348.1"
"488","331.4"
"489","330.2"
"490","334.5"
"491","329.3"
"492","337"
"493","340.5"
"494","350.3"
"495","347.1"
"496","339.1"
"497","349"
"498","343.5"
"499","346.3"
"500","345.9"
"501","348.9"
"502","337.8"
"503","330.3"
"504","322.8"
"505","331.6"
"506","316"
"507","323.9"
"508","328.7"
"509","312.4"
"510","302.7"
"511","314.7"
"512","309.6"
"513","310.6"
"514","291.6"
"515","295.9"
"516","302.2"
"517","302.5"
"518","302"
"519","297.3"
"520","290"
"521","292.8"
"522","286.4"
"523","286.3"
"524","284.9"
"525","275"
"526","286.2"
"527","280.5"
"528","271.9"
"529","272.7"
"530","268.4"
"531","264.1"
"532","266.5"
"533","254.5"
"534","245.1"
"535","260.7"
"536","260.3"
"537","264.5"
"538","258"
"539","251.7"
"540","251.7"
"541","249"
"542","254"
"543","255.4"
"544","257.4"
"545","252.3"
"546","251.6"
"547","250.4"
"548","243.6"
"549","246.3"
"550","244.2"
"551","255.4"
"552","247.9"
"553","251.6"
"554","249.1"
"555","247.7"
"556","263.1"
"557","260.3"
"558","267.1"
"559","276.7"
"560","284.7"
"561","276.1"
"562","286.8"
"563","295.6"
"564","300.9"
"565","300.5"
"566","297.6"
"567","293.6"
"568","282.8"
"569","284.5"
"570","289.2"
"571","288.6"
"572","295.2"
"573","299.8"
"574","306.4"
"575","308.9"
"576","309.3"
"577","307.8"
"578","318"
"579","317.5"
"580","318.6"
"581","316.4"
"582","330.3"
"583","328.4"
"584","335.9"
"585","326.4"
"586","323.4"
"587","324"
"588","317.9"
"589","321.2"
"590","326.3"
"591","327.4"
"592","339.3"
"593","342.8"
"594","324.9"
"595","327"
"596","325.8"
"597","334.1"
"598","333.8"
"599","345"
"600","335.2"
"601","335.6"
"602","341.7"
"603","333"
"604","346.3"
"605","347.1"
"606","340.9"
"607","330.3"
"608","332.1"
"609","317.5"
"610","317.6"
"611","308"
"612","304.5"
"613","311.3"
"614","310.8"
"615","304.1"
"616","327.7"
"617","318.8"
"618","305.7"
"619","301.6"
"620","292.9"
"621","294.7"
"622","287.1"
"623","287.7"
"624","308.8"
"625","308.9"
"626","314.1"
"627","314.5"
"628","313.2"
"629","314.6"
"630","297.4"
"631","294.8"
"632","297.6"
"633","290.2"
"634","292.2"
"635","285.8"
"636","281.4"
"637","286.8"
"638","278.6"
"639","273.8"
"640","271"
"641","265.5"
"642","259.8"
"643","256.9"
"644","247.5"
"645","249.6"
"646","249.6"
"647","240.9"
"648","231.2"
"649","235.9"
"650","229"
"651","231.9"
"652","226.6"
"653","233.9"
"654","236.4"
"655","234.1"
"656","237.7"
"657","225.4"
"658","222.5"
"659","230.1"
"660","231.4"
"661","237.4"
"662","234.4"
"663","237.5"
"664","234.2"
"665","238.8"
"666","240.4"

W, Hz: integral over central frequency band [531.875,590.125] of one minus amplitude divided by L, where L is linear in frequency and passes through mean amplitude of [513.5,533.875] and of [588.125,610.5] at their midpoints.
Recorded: 4.9 Hz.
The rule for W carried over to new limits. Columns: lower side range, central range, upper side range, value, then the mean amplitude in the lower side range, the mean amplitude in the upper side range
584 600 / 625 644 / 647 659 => -1.9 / 330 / 232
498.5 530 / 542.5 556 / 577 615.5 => 2.7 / 306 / 327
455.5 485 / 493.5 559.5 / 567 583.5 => 8.4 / 352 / 306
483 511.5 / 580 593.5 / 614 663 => -1.5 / 336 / 271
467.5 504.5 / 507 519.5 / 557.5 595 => 1.0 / 344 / 308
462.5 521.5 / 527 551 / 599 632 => 5.1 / 333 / 316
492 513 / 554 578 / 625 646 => 1.6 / 332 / 284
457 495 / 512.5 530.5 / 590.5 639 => 2.6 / 348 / 314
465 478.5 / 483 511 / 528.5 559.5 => -2.7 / 335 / 256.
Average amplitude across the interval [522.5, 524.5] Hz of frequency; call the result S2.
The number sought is 286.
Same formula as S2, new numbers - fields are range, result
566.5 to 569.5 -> 287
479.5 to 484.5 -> 372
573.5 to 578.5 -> 310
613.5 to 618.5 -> 313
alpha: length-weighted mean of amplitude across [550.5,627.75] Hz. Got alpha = 308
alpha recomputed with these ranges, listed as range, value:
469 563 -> 302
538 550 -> 251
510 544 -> 278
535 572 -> 267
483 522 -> 326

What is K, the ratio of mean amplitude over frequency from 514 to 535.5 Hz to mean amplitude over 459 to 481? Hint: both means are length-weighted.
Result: 0.8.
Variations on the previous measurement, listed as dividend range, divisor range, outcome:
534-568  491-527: 0.83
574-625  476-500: 0.92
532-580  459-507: 0.79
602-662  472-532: 0.87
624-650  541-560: 1.09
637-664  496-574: 0.85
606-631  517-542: 1.14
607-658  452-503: 0.80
